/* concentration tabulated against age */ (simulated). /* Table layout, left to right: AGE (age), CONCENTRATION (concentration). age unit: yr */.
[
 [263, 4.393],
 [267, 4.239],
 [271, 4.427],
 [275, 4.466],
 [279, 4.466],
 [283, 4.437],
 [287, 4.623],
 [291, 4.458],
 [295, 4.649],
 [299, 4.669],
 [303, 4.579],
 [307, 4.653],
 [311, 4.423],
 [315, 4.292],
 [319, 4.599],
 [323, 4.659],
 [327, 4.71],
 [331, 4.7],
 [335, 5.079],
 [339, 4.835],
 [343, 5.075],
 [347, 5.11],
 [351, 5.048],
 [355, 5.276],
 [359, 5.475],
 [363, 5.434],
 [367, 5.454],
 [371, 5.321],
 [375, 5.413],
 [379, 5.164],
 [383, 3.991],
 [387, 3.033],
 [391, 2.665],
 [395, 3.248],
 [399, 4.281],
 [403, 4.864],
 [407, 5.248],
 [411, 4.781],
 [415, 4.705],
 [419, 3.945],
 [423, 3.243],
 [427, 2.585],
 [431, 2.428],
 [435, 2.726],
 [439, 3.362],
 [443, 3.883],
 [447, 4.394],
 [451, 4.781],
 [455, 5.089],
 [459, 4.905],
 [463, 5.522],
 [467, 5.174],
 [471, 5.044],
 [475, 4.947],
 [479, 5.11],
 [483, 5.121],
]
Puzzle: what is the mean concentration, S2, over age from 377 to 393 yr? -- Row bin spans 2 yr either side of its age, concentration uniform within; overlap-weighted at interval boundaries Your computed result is 3.71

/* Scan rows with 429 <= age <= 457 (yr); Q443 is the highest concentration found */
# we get 5.089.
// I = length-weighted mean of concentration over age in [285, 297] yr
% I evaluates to 4.58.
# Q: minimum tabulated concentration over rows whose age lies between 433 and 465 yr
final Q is 2.726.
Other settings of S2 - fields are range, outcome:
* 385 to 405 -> 3.62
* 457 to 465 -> 5.21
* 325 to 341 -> 4.83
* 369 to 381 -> 5.3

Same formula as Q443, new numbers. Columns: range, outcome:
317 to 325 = 4.659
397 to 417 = 5.248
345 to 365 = 5.475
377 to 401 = 5.164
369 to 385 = 5.413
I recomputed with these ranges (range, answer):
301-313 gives 4.55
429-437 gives 2.58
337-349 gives 5.01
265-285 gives 4.41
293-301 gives 4.66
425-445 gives 3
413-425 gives 3.96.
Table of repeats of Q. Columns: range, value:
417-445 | 2.428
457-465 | 4.905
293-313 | 4.423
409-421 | 3.945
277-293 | 4.437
